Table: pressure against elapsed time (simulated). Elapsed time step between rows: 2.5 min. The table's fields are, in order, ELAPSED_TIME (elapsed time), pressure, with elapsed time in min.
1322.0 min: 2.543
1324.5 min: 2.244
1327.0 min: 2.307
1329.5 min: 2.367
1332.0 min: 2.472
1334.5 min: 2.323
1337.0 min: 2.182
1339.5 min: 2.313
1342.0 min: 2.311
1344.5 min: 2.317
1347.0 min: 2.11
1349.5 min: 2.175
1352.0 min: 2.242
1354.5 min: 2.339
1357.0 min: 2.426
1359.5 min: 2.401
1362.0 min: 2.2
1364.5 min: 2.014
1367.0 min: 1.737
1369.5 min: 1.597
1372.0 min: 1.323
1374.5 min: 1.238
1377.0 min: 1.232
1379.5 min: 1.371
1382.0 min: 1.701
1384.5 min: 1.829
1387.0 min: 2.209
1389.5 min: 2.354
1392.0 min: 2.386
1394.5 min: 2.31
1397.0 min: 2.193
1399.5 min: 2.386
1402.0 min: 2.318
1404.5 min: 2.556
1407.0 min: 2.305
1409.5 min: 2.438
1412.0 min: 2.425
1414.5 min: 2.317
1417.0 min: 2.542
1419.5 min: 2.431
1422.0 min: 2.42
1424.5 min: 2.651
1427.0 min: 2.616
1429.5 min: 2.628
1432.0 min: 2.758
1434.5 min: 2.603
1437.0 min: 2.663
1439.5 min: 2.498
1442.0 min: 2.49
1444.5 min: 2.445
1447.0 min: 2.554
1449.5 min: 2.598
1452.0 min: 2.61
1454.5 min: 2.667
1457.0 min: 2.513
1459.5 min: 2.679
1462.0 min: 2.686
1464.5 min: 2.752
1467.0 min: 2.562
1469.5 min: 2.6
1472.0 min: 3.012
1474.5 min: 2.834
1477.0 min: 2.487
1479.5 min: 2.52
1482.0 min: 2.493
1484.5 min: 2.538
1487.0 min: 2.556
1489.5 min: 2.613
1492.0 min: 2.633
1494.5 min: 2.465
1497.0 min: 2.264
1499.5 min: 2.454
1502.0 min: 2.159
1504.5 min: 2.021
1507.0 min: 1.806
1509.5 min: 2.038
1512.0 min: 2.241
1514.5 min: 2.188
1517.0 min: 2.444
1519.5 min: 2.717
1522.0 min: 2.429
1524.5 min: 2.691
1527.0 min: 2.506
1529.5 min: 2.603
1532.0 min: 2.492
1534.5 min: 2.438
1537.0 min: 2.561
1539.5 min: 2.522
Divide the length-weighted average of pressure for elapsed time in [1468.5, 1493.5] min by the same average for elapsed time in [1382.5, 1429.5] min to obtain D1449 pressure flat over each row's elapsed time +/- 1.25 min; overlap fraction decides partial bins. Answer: 1.1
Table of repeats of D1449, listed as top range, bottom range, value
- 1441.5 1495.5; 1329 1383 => 1.29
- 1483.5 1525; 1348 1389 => 1.25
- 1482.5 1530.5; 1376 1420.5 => 1.09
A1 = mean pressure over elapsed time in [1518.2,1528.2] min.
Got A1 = 2.59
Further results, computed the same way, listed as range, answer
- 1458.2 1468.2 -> 2.67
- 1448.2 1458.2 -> 2.6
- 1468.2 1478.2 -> 2.73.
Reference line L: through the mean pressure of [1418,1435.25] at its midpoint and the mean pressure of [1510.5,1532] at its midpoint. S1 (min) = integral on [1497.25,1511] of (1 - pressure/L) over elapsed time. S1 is 2.1 min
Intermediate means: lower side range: 2.59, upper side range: 2.47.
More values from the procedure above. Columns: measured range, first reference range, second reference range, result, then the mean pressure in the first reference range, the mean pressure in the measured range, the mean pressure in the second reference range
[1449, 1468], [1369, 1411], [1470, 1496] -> -1.5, 1.99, 2.64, 2.61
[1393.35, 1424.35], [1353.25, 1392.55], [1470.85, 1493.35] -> -3.8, 1.89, 2.4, 2.63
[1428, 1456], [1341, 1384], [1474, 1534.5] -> -5.0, 1.92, 2.59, 2.42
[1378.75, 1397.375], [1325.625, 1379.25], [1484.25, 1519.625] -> 0.6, 2.06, 2.06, 2.33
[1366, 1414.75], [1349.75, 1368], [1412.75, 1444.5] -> 7.4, 2.2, 2.01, 2.55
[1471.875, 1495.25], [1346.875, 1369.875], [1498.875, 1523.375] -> -3.9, 2.14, 2.6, 2.25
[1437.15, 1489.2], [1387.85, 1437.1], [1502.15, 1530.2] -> -4.7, 2.46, 2.61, 2.32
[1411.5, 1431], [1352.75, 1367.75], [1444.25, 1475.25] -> -0.2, 2.2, 2.51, 2.66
